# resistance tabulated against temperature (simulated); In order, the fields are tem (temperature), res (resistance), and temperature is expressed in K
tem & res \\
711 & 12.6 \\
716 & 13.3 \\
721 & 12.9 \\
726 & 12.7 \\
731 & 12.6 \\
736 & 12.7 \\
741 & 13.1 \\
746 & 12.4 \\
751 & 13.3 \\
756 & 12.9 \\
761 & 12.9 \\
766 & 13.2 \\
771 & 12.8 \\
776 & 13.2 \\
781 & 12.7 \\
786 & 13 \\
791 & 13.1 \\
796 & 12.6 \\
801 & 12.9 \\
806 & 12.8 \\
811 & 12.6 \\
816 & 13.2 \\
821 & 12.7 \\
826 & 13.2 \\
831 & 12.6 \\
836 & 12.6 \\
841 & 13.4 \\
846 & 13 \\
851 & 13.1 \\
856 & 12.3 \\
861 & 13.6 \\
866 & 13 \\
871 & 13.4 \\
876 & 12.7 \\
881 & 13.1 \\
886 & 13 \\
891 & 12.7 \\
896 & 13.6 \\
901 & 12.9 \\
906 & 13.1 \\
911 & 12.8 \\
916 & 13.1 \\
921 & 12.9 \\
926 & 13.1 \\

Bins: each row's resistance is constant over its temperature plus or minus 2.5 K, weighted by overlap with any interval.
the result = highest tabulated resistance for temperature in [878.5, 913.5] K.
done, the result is 13.6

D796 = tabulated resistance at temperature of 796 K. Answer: 12.6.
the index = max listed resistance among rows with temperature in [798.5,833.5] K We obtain 13.2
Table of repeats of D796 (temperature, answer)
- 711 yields 12.6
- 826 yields 13.2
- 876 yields 12.7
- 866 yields 13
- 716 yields 13.3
